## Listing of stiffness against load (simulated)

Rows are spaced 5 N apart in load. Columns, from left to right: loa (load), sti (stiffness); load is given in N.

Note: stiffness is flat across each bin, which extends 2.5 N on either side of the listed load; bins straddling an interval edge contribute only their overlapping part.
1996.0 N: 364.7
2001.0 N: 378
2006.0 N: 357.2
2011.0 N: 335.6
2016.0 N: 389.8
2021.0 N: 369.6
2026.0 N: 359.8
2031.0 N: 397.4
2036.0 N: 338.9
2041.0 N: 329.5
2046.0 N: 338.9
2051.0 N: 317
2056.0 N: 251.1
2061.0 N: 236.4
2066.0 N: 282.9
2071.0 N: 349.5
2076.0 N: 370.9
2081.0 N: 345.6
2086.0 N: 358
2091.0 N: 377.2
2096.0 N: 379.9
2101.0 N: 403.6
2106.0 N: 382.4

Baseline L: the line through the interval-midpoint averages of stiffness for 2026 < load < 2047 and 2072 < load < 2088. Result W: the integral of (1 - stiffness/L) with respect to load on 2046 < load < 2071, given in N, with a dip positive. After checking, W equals 4.8 N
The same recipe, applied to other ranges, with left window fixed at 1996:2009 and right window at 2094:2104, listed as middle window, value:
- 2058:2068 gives 3.2 N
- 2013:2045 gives 0.9 N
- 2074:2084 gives 0.7 N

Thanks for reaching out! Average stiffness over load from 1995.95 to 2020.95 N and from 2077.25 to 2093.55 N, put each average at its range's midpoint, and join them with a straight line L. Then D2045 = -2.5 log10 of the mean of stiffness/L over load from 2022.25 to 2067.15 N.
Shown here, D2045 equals 0.14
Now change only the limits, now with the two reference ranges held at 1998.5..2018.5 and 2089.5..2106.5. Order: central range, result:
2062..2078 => 0.17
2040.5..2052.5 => 0.14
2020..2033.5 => -0.02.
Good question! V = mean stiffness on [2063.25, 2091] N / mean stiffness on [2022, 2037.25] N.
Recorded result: 0.93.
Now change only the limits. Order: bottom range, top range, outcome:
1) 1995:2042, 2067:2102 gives 1.00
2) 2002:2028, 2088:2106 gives 1.06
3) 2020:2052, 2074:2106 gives 1.06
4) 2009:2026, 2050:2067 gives 0.73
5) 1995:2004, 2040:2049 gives 0.90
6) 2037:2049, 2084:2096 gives 1.11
